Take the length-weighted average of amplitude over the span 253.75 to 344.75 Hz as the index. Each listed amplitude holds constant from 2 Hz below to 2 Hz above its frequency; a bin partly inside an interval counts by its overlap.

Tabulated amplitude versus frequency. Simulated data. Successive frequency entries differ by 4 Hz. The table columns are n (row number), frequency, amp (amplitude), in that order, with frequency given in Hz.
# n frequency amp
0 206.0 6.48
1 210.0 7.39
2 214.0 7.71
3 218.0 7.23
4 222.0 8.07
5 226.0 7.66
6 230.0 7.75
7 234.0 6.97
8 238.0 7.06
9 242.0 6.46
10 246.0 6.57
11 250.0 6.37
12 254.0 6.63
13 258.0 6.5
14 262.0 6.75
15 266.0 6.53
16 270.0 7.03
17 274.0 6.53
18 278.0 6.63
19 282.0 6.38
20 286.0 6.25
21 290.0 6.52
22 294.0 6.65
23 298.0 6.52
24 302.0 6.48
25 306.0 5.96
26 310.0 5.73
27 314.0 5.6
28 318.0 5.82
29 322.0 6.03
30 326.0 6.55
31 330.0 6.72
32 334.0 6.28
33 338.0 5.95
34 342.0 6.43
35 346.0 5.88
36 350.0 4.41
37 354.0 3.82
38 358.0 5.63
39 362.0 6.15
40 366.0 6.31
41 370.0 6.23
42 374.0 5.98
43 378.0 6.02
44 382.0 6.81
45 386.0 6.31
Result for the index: 6.36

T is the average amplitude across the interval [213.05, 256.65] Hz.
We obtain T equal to 7.11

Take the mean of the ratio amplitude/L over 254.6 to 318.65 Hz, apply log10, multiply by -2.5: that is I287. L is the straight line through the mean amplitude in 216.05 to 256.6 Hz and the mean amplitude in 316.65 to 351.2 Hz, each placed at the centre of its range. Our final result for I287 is 0.03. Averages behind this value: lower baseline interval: 7.07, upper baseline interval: 6.05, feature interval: 6.38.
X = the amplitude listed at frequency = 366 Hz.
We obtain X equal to 6.31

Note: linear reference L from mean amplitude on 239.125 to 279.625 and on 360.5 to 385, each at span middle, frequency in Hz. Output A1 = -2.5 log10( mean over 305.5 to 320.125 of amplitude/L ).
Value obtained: 0.12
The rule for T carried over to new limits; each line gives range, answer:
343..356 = 4.84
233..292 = 6.61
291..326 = 6.14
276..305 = 6.47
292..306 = 6.47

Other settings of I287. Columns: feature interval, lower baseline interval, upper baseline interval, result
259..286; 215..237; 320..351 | 0.05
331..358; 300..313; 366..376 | 0.11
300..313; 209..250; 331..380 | 0.06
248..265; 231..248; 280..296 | 0.02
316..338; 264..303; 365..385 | 0.03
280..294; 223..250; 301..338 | 0.01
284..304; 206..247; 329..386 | 0.01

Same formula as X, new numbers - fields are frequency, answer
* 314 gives 5.6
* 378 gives 6.02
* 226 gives 7.66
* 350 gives 4.41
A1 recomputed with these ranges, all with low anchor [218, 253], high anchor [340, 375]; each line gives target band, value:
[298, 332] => 0.00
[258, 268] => 0.03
